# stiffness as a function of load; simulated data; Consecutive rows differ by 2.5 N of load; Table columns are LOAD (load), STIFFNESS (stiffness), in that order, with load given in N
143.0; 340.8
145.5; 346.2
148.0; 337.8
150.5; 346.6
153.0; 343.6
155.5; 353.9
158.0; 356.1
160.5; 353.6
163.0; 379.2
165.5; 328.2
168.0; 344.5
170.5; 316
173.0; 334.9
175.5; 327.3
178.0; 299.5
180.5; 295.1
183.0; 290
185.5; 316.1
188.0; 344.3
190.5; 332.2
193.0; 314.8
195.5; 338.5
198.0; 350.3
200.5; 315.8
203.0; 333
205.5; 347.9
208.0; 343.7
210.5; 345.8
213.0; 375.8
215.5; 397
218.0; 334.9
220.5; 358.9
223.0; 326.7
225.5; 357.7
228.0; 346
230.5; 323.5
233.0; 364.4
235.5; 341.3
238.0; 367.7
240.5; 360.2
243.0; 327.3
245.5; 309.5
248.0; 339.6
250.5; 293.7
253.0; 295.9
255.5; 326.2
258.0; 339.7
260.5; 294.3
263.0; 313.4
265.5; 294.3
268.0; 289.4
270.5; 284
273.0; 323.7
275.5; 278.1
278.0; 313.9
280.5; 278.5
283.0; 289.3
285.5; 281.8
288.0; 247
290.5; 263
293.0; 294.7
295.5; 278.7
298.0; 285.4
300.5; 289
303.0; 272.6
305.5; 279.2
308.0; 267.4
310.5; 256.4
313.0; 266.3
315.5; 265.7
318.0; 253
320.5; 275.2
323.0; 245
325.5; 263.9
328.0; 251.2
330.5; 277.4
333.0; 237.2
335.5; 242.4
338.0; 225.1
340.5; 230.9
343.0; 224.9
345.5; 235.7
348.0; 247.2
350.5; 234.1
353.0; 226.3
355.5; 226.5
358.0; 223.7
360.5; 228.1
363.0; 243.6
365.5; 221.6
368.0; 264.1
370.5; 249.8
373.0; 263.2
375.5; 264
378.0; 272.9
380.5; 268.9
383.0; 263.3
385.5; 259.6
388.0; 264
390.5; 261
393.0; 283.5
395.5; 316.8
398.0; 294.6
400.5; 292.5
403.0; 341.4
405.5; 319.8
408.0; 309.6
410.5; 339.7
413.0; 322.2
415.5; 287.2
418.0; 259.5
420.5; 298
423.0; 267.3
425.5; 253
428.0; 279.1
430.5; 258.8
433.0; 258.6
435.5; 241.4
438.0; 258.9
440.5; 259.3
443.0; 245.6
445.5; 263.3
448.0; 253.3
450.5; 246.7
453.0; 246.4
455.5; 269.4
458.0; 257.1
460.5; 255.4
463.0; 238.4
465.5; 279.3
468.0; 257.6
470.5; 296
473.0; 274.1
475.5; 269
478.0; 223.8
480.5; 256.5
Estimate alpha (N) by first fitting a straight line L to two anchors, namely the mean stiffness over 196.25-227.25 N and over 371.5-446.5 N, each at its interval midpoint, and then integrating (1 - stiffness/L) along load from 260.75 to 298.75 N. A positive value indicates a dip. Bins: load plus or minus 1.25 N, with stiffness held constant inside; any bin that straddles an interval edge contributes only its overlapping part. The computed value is 4.3 N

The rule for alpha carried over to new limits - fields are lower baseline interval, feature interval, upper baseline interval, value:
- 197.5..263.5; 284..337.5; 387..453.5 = 8.1 N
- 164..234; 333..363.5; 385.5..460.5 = 6.6 N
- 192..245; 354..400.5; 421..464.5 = 3.7 N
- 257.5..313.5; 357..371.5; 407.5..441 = 2.2 N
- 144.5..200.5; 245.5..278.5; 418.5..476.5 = 0.4 N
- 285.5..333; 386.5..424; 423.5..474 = -5.0 N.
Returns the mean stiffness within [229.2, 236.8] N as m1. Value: 343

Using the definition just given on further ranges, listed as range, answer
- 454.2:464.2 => 255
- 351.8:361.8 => 226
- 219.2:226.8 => 348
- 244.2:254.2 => 310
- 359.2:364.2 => 236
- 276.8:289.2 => 282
